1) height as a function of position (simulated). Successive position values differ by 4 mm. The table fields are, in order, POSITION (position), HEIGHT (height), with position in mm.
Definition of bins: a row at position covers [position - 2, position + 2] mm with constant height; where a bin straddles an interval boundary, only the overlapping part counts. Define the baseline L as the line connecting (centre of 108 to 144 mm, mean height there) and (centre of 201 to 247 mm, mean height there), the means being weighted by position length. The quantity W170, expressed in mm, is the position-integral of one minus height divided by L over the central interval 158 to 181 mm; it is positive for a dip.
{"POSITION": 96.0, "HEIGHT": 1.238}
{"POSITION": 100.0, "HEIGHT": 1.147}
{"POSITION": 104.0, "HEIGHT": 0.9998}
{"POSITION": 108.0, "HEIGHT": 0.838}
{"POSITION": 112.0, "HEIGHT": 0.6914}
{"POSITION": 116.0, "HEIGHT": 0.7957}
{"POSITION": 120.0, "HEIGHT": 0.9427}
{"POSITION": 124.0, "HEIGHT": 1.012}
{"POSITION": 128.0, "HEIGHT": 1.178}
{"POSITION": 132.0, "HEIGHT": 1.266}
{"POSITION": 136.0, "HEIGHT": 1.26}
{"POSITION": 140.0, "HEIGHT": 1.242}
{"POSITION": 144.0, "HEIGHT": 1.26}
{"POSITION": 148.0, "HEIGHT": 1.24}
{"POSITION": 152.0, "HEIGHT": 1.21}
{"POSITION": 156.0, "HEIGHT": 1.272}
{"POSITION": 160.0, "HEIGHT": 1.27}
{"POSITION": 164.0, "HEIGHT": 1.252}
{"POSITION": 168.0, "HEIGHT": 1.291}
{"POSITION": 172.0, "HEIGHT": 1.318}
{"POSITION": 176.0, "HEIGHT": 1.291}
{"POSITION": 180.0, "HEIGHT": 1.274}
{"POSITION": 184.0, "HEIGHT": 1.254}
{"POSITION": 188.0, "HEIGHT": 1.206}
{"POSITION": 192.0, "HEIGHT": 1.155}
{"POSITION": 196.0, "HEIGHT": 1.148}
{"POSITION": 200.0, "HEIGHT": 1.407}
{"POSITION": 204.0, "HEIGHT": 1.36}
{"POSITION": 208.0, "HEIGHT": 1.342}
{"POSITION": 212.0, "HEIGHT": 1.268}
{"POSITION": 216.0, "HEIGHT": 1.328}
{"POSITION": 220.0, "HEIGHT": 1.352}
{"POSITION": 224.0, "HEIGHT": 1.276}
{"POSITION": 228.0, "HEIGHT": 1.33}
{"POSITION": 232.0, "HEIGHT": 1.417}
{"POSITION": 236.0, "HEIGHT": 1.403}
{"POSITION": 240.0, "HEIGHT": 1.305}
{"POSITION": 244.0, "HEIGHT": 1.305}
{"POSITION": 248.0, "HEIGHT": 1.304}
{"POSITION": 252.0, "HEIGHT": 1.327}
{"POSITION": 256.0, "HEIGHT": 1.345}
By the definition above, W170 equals -2.09 mm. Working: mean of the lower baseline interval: 1.05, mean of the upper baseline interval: 1.34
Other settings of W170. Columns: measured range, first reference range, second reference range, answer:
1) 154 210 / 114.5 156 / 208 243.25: -1.31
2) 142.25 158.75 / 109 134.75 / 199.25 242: -2.41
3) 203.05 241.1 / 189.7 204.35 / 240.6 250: -1.70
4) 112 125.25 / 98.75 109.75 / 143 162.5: 2.36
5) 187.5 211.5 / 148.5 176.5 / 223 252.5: 0.53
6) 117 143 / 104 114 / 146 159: -2.99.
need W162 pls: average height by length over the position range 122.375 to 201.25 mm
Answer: 1.24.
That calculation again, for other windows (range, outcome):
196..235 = 1.33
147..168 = 1.25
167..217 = 1.28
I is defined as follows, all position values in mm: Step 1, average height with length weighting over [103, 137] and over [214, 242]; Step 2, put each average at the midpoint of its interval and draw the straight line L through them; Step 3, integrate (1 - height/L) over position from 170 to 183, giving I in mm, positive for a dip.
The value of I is -1.3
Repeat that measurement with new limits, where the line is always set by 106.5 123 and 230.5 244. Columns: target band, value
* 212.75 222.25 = -0.4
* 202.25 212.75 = -0.8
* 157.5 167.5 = -2.2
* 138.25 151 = -3.8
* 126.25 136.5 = -3.8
